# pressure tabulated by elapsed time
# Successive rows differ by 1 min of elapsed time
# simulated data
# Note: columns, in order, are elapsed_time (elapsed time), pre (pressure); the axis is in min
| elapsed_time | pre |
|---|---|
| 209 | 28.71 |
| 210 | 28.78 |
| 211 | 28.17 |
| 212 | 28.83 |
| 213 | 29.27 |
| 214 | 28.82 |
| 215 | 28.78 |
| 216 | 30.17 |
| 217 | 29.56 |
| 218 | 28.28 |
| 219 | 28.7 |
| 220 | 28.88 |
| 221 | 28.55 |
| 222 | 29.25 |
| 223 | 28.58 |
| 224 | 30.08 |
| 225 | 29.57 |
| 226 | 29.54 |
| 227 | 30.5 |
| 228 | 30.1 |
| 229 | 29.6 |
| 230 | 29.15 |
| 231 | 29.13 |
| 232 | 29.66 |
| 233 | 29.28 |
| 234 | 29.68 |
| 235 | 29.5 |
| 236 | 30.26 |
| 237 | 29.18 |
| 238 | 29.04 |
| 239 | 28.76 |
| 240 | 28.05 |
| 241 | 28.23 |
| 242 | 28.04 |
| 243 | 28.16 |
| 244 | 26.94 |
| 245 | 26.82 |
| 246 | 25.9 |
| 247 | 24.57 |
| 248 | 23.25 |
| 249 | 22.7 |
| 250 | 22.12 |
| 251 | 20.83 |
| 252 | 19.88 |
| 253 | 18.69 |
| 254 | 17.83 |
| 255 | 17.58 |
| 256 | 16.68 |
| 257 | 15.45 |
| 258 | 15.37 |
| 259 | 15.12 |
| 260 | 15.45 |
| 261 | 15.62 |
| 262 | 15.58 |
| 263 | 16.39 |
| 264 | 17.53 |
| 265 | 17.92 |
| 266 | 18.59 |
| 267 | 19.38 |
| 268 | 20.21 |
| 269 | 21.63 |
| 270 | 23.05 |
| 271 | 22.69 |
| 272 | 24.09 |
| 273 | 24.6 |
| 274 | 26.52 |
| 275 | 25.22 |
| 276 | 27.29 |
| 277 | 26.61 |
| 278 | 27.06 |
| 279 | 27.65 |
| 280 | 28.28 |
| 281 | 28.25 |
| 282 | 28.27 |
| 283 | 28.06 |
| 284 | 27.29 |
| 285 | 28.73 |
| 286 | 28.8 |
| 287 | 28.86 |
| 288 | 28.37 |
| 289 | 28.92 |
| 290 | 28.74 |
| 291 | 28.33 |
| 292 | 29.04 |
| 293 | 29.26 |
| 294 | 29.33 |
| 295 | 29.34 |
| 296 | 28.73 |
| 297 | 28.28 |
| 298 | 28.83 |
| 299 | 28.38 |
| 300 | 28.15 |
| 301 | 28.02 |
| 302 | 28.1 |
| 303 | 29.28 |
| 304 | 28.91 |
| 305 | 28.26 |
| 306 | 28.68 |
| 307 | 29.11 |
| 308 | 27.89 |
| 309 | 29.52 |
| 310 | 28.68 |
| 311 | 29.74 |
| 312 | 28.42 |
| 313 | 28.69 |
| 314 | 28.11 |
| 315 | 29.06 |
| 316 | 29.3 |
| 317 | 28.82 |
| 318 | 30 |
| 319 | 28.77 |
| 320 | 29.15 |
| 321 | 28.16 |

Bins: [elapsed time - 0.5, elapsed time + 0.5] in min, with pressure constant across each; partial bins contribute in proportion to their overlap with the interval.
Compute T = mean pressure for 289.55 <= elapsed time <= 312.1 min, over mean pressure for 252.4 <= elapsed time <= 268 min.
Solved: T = 1.69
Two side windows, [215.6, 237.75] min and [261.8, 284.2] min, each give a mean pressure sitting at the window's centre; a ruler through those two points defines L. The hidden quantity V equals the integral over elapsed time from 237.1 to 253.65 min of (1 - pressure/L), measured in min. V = 1.21 min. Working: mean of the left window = 29.4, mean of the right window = 23.6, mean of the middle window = 25.2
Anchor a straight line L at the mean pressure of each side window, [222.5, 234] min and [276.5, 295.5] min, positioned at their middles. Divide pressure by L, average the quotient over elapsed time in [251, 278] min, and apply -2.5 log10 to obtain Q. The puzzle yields 0.398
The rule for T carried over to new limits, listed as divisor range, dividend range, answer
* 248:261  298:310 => 1.57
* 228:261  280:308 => 1.17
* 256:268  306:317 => 1.72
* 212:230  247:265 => 0.62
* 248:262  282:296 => 1.59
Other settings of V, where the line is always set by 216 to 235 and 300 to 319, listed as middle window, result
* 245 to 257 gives 3.4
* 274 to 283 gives 0.5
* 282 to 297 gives 0.1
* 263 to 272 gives 2.8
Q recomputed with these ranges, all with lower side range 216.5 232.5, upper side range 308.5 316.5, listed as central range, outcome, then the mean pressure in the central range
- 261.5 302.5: 0.13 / 25.8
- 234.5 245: 0.03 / 28.5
